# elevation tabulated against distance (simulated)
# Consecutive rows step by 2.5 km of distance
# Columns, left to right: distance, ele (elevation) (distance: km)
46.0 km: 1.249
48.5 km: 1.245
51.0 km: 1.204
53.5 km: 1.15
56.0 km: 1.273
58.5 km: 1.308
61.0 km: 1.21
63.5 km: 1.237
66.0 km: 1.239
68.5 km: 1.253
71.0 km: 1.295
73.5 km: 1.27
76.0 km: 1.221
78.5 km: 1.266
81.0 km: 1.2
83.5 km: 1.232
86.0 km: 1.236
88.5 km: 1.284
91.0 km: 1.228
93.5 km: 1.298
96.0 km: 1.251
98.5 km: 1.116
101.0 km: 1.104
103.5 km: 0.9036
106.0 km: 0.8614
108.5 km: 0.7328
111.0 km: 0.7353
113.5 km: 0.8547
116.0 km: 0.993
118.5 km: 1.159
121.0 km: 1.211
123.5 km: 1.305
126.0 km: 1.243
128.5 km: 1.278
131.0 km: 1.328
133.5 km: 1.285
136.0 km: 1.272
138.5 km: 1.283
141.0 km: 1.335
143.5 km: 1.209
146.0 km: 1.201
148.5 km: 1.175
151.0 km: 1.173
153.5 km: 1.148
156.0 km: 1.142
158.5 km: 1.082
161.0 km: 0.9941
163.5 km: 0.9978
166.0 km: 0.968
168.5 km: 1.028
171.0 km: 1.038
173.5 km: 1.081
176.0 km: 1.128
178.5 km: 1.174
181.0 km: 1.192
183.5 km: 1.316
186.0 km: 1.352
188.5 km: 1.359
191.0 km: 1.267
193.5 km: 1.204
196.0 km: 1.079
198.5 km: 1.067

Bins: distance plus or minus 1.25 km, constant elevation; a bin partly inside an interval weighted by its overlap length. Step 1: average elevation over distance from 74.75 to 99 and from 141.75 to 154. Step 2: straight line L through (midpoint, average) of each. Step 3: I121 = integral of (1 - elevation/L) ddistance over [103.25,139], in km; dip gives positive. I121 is 3.28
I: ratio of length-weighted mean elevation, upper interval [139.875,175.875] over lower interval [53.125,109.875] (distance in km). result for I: 0.94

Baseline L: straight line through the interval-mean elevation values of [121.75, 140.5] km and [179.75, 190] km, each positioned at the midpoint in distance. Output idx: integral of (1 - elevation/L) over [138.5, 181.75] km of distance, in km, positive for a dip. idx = 5.7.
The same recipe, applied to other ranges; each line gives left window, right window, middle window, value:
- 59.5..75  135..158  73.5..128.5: 4.9 km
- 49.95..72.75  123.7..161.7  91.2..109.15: 2.5 km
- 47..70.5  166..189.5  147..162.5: 0.9 km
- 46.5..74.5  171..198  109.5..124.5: 2.3 km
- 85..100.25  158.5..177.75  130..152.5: -2.9 km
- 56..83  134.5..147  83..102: 0.5 km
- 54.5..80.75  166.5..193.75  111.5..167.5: 2.4 km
